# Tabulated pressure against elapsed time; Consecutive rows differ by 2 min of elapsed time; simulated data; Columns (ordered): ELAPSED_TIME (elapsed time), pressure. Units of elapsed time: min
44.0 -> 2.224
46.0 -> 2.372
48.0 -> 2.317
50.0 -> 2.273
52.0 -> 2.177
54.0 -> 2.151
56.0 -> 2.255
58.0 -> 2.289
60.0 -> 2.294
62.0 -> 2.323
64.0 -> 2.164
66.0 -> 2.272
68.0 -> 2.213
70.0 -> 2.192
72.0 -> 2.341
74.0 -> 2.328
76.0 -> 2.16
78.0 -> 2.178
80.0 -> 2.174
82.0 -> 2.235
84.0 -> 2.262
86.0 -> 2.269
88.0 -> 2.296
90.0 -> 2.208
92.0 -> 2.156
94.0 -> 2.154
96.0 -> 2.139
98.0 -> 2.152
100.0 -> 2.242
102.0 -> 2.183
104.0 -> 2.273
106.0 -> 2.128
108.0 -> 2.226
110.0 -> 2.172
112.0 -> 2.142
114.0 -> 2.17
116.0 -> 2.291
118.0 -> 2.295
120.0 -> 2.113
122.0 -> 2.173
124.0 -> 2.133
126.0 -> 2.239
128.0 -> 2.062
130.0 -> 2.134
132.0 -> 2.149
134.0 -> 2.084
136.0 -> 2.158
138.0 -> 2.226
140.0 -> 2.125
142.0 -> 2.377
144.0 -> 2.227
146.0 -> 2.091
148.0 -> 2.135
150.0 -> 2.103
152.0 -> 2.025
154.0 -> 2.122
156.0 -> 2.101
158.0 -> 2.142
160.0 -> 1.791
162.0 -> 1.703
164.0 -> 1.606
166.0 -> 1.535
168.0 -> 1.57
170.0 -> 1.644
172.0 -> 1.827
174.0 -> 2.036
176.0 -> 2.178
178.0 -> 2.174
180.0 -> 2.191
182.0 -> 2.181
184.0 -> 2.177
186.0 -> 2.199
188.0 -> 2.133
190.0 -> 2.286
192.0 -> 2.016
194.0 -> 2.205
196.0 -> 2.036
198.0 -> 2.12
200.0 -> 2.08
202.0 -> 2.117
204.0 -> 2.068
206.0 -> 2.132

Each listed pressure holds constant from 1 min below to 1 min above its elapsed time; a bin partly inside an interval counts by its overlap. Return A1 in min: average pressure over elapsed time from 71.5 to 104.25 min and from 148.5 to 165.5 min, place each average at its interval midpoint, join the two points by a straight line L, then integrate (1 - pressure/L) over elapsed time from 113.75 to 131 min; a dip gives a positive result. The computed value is -0.8 min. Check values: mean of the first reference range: 2.22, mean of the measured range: 2.18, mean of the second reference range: 1.94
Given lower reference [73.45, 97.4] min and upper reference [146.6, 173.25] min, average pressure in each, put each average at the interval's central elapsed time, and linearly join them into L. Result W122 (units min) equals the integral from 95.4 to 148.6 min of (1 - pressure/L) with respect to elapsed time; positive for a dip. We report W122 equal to -3.6 min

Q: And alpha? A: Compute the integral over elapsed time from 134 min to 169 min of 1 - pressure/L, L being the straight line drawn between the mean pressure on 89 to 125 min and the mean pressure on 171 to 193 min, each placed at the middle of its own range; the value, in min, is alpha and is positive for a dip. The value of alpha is 2.4 min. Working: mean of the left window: 2.19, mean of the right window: 2.13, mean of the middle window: 2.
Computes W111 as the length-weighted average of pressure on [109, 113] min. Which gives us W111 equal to 2.16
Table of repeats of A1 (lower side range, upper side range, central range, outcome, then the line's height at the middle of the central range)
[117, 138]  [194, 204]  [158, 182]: 2.87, 2.12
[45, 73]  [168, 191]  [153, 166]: 1.36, 2.1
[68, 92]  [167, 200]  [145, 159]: 0.08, 2.11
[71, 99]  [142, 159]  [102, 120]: -0.17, 2.18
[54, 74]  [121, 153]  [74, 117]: 0.18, 2.21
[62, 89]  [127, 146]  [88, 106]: 0.19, 2.21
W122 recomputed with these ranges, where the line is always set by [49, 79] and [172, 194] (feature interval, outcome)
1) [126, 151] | 0.2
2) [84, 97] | 0.1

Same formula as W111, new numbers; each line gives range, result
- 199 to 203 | 2.1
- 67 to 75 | 2.27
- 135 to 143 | 2.22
